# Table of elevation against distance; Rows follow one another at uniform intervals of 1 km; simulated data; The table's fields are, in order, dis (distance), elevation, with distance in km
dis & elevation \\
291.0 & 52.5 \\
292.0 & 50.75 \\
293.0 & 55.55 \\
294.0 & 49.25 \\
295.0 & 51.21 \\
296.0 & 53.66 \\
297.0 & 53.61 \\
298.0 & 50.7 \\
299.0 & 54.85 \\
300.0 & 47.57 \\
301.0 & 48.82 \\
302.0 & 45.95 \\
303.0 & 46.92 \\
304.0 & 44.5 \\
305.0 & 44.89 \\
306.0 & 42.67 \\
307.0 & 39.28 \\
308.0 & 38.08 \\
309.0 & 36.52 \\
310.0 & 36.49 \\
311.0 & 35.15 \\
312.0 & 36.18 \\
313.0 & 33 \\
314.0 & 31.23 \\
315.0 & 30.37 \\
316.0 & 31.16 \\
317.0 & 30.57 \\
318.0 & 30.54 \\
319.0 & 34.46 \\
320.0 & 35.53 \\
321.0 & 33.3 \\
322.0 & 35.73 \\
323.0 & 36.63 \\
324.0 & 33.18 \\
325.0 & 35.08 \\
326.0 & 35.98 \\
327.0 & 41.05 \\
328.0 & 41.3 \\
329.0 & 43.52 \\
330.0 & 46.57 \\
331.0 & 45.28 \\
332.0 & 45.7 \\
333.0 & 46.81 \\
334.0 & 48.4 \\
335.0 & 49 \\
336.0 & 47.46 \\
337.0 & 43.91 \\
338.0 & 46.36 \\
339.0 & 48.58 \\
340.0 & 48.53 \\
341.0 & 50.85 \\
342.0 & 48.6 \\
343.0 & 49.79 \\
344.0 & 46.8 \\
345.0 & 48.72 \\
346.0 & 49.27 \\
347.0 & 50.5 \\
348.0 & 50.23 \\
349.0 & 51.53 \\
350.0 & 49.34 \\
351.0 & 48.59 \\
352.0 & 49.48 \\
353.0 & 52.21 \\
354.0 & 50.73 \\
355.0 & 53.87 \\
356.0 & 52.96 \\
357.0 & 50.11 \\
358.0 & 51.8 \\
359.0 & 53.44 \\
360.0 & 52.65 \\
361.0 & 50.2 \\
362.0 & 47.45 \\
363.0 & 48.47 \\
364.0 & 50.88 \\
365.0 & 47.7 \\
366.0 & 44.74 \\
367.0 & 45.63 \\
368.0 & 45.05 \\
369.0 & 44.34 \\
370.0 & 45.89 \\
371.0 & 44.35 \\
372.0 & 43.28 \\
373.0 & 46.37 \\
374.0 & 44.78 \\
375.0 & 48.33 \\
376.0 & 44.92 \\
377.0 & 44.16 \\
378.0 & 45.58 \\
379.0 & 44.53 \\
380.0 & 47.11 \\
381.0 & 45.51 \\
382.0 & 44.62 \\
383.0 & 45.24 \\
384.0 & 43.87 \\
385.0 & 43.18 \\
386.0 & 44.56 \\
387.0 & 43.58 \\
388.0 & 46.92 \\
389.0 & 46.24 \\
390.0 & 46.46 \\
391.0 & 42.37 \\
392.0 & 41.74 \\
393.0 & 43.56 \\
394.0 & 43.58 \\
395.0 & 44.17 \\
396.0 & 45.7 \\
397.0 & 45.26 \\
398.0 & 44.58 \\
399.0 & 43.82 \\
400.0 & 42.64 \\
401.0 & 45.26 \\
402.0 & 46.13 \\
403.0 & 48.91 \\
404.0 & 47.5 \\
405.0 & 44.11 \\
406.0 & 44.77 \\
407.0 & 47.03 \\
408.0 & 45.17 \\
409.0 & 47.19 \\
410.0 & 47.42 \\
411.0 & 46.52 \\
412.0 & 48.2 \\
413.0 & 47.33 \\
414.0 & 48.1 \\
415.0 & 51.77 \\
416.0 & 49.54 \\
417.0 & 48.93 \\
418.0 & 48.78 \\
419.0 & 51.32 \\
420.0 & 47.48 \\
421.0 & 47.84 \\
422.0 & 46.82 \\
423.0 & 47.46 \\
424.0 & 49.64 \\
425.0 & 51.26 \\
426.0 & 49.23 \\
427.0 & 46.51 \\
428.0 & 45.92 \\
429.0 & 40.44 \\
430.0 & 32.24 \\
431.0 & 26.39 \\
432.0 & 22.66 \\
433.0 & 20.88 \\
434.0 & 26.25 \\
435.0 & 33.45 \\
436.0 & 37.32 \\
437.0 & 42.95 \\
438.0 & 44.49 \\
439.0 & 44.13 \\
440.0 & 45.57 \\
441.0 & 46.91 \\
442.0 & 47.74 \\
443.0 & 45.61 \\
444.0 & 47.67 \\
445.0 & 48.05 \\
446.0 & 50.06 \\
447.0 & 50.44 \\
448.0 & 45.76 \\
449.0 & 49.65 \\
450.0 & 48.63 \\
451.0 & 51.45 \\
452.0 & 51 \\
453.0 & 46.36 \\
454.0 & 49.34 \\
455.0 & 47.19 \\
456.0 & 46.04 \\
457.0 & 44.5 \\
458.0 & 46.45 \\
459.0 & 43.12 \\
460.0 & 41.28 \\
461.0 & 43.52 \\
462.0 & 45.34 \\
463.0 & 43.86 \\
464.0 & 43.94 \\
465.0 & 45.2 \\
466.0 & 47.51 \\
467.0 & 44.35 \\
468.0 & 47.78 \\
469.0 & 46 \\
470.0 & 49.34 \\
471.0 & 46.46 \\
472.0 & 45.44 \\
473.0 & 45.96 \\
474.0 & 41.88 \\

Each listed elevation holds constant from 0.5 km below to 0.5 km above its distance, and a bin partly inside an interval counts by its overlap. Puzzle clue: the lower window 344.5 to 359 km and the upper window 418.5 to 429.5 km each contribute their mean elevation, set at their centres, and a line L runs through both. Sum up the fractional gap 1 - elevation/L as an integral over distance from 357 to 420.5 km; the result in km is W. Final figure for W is 3.56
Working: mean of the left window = 50.8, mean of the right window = 47.6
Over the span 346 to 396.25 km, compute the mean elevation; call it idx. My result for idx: 47.1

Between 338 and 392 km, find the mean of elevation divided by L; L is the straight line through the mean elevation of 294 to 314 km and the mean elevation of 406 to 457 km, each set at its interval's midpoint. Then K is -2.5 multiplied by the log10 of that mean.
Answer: -0.07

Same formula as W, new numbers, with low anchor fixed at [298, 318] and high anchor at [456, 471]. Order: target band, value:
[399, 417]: -1.50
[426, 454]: 1.27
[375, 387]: -0.74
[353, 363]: -2.37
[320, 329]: 0.77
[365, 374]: -0.68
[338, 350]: -2.42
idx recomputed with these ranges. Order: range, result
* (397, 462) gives 44.9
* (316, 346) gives 42.3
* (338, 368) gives 49.6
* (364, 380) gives 45.5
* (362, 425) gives 46.1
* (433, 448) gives 42.9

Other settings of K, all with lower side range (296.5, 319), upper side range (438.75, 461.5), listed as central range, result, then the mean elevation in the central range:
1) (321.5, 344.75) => -0.07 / 44.2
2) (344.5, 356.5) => -0.19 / 50.6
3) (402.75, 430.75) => -0.03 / 46.9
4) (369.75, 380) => -0.05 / 45.3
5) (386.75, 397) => -0.01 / 44.5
